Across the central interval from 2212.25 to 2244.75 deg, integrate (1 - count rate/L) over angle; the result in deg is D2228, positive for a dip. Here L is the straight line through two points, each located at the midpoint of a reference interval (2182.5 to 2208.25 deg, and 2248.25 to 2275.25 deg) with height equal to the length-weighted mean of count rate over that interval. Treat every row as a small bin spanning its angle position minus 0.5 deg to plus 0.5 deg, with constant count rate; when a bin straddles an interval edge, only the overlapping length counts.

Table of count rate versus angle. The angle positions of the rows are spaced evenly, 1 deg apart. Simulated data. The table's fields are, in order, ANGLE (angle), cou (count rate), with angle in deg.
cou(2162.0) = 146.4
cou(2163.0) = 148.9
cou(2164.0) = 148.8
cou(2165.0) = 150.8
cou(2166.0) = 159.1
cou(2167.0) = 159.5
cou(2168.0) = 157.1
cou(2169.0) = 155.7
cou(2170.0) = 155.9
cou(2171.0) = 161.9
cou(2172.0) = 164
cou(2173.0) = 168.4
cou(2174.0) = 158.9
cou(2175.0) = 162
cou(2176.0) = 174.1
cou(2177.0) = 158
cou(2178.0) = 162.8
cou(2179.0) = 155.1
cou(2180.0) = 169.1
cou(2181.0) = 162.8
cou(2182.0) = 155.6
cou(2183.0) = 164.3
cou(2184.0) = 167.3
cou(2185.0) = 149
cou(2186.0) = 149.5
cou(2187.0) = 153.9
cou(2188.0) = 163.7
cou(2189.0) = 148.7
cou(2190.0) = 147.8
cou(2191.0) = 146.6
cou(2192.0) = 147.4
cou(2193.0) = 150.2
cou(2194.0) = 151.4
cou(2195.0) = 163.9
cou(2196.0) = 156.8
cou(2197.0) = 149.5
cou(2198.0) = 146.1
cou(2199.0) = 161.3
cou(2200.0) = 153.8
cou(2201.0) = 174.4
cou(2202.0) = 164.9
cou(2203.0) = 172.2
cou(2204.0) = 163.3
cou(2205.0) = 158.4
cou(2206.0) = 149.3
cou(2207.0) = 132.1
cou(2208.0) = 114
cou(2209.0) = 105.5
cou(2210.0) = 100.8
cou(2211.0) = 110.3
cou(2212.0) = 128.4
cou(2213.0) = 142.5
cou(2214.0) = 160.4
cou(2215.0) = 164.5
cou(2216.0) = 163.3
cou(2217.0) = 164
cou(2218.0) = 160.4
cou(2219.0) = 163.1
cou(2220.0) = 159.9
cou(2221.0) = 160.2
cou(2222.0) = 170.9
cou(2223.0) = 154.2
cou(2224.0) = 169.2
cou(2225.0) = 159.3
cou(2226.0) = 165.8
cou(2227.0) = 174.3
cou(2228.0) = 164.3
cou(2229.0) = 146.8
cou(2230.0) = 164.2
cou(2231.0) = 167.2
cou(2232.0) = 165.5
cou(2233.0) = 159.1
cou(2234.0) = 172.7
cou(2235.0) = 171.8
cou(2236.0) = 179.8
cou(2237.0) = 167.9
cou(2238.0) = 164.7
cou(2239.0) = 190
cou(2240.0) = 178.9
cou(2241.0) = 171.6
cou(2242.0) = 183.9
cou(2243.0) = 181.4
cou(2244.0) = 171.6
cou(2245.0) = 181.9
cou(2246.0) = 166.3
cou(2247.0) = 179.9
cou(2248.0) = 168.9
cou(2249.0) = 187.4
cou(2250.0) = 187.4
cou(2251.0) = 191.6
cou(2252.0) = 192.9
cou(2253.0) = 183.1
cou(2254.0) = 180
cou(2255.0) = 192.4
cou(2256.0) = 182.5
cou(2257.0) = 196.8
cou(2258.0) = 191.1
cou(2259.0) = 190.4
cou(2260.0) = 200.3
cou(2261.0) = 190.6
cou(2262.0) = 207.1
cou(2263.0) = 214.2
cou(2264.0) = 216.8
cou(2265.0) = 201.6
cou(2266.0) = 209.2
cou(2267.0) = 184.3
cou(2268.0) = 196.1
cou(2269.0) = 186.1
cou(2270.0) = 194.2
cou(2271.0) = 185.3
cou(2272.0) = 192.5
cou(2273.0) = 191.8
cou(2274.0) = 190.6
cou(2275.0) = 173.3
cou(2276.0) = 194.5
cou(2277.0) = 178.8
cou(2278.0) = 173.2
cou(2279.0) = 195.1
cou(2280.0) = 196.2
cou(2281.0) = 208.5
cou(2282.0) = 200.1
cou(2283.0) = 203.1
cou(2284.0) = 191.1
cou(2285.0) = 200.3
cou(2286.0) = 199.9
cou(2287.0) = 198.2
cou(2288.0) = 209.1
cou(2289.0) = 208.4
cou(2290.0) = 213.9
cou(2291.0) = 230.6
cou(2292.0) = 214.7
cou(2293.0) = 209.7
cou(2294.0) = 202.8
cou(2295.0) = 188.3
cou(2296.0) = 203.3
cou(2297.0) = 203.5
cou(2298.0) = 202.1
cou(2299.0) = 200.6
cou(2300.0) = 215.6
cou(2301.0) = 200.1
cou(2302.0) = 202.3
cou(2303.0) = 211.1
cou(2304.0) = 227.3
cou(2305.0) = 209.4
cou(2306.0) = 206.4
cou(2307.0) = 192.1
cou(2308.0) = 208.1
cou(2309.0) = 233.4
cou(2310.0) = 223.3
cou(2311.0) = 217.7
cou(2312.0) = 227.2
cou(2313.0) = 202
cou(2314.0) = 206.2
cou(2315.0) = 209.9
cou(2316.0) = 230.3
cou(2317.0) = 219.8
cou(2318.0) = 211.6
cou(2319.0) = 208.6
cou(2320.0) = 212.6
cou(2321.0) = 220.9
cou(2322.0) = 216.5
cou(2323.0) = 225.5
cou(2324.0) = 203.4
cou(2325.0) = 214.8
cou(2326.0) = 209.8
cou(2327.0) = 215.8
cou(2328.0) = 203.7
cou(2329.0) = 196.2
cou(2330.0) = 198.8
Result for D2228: 1.33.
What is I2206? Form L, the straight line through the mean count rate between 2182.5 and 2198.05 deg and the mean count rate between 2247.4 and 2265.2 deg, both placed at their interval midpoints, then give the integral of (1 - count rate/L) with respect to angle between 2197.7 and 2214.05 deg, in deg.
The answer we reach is 2.0 deg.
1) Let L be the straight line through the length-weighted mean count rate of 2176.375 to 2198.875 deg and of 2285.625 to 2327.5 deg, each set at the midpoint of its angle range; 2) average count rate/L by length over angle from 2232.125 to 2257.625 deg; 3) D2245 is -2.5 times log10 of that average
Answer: 0.02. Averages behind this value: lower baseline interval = 156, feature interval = 179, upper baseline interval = 211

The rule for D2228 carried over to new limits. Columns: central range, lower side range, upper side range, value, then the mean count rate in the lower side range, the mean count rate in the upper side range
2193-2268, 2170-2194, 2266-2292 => 3.8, 158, 196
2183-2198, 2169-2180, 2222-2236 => 0.9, 162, 165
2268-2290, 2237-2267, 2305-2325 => 0.5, 188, 214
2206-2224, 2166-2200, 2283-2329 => 2.8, 157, 210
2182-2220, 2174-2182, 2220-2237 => 3.1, 163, 165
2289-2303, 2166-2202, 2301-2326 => 0.0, 158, 214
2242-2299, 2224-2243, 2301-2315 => -1.1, 170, 212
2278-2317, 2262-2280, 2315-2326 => -0.4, 193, 216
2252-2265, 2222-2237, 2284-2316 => -0.9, 166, 209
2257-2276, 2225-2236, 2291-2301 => -0.8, 166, 206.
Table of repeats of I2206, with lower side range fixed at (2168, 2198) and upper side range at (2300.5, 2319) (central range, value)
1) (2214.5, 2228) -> 0.8 deg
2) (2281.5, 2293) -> -0.2 deg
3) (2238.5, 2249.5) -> 0.4 deg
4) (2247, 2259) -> 0.1 deg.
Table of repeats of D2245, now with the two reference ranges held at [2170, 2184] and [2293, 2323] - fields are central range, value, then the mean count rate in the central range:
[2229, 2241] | 0.09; 170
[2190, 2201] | 0.11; 153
